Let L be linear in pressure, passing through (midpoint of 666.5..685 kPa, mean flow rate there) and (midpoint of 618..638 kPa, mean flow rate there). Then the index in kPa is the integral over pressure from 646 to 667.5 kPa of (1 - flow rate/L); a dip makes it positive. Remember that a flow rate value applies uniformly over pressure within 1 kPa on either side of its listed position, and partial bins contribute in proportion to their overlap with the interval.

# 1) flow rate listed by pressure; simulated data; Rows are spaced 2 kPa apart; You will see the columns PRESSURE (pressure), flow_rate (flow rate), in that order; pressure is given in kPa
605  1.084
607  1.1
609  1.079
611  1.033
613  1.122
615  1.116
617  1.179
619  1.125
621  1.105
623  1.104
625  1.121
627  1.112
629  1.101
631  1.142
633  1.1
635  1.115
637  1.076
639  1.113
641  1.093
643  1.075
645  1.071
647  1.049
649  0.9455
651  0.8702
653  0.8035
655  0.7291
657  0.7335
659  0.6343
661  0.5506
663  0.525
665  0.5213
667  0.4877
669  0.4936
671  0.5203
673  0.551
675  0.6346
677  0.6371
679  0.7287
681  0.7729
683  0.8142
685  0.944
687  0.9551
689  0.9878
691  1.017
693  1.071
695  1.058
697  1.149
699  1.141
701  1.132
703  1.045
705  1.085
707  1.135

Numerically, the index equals 3.1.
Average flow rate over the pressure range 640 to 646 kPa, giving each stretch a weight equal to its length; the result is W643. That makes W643 1.08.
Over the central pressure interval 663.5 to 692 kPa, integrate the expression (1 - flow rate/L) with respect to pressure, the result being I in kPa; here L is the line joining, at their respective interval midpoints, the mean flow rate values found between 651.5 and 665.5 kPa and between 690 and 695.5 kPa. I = 5.6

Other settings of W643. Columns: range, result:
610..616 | 1.09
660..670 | 0.516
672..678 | 0.608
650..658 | 0.784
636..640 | 1.09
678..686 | 0.815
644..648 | 1.06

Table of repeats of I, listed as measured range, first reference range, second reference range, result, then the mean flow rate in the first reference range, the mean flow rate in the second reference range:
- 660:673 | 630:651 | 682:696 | 6.38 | 1.07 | 0.978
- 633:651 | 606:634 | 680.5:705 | 0.39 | 1.11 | 1.02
